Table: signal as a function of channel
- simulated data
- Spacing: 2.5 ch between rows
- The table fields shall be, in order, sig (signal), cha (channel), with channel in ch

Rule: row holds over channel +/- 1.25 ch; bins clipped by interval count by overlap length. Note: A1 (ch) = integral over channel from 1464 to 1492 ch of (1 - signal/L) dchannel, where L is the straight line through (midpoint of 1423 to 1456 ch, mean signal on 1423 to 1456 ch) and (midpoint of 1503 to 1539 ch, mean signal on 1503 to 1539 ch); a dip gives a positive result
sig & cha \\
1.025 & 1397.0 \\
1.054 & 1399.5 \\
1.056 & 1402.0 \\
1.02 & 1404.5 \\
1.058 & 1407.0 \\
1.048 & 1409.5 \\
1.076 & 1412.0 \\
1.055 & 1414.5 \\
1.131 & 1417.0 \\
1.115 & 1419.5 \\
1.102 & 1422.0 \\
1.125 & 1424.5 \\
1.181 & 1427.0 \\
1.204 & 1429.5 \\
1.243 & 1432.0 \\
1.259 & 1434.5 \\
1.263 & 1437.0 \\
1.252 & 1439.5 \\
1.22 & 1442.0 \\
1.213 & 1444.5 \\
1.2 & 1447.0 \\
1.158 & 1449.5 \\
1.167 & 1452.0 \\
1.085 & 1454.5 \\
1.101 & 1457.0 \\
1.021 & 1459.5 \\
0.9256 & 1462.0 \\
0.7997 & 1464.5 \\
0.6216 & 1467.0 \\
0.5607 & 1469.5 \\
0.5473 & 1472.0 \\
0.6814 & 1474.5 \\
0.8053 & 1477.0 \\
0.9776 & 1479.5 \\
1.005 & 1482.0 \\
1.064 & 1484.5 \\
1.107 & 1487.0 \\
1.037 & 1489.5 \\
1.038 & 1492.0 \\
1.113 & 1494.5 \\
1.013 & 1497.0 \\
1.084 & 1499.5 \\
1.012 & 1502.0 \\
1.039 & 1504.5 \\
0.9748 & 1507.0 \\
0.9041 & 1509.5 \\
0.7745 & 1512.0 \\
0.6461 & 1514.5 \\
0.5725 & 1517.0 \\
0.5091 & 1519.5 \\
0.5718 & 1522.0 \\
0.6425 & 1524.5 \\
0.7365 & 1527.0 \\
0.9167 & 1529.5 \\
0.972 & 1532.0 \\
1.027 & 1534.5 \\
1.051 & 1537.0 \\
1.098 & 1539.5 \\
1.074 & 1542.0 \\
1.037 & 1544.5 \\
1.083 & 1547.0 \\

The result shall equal 4.5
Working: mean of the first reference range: 1.2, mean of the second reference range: 0.817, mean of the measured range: 0.847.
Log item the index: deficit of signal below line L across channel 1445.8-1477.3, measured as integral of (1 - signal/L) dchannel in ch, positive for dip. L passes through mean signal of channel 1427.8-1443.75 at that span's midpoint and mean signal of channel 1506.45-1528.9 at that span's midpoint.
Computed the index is 5.2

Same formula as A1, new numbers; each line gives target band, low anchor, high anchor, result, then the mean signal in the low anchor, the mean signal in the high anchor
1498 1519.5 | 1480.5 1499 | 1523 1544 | 3.23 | 1.05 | 0.939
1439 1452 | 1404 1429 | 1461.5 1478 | -4.81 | 1.1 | 0.694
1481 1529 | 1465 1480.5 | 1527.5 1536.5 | -3.56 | 0.699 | 0.959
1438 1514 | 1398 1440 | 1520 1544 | 2.14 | 1.13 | 0.891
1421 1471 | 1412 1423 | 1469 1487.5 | -4.99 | 1.1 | 0.844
